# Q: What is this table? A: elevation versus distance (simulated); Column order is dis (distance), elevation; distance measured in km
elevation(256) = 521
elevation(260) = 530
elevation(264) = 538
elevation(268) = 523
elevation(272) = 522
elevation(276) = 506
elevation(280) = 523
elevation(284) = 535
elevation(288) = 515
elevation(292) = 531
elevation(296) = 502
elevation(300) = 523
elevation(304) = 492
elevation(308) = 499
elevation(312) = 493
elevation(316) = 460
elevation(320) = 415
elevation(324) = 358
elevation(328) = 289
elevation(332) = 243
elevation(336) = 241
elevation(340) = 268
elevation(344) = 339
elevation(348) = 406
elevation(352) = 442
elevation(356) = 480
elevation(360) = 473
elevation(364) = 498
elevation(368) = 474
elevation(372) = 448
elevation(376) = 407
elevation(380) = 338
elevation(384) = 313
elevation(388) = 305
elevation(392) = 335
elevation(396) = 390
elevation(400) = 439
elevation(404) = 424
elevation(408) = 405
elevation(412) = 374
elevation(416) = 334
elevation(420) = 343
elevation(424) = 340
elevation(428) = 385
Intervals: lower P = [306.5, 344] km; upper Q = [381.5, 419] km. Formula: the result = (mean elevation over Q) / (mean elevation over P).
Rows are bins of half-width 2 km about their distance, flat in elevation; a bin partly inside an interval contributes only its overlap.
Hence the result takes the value 1.0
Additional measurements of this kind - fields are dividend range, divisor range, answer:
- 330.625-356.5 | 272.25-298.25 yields 0.66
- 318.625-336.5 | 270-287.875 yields 0.60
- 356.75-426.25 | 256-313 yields 0.76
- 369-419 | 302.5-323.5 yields 0.81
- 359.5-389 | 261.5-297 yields 0.78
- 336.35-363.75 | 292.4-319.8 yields 0.81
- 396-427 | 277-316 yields 0.75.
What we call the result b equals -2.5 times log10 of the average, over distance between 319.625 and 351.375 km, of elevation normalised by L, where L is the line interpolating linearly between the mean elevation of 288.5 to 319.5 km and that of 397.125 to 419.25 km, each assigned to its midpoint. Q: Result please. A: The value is 0.403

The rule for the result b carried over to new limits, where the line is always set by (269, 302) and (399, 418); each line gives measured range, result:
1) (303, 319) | 0.03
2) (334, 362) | 0.20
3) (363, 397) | 0.10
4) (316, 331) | 0.31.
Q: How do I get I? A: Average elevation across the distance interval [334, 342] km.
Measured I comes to 254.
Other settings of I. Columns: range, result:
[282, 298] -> 521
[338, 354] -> 364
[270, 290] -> 520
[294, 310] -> 504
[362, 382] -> 433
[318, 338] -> 309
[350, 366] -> 473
